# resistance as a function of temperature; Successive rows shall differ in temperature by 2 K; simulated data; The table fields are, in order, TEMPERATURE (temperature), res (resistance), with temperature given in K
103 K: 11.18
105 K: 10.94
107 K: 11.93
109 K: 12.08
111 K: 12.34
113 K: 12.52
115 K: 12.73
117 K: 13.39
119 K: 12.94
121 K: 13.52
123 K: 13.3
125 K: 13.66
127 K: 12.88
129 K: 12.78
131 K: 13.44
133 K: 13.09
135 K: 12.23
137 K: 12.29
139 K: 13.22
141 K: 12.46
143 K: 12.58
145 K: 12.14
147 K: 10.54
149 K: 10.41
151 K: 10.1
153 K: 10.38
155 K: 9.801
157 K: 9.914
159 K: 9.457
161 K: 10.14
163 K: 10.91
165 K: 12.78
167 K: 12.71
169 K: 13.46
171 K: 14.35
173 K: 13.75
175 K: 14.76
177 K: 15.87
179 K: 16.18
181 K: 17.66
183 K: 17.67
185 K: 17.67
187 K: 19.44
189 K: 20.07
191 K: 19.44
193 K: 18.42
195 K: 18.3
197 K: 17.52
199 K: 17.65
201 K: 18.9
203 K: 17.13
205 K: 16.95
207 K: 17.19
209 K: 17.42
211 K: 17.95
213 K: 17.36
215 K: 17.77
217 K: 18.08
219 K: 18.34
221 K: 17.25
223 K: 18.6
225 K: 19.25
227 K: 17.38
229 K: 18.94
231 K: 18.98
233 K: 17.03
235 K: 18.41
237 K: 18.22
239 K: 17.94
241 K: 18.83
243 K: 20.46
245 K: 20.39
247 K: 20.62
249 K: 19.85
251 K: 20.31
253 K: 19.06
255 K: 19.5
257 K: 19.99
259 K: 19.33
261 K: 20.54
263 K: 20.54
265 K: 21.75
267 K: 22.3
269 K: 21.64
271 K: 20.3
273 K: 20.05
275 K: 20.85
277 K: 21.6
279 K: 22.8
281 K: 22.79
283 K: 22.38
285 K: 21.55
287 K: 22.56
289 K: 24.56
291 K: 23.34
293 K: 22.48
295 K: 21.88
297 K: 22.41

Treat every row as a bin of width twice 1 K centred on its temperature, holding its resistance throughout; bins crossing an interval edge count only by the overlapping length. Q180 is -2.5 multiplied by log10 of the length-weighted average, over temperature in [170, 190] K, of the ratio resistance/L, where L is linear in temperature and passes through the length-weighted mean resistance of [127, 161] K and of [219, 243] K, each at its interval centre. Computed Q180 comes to -0.163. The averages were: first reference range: 11.5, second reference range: 18.4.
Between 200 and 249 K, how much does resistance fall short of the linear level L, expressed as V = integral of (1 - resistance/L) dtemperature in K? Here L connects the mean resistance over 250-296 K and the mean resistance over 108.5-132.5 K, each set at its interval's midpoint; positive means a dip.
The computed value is 1.0 K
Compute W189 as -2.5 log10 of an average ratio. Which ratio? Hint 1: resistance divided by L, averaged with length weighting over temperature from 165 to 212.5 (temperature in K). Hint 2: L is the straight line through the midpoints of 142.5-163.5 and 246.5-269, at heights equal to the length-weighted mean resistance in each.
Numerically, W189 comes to -0.21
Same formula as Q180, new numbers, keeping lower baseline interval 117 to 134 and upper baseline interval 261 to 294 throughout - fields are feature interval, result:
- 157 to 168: 0.354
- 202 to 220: 0.033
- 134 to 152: 0.202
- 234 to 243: 0.063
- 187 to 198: -0.107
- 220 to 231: 0.035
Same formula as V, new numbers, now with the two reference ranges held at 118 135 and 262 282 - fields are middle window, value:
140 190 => 6.6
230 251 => 0.6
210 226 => 0.3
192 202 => -0.6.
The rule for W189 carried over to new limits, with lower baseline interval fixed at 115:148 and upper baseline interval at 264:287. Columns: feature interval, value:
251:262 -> 0.04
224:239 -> 0.04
